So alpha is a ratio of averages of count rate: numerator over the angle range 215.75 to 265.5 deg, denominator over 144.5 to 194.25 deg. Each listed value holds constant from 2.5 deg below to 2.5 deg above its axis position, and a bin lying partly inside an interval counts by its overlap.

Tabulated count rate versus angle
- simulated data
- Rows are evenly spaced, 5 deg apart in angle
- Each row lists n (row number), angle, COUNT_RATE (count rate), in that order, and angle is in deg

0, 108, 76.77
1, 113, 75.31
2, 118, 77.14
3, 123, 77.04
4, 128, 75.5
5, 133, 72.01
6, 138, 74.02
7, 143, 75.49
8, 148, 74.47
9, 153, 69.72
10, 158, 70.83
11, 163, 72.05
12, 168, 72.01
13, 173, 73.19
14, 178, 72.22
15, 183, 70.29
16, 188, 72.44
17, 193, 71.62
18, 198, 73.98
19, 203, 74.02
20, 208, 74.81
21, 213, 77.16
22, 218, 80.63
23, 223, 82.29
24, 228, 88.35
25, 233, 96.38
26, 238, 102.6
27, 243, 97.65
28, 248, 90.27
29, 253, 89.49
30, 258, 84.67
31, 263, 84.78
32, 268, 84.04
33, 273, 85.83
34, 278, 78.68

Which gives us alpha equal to 1.2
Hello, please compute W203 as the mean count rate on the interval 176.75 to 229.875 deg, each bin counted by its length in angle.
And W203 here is 76.1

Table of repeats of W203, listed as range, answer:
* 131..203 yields 72.5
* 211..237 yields 86.1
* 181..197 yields 71.7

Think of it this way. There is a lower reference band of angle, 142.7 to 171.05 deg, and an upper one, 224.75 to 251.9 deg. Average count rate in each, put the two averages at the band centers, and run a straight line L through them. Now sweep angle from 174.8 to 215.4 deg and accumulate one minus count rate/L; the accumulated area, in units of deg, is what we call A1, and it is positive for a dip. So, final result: 4.6 deg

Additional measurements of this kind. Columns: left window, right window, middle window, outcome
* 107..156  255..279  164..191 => 2.01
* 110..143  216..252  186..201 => 2.20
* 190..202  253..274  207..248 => -4.81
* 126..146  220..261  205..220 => 1.62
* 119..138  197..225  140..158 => 0.61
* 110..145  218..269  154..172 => 1.83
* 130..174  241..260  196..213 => 1.55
